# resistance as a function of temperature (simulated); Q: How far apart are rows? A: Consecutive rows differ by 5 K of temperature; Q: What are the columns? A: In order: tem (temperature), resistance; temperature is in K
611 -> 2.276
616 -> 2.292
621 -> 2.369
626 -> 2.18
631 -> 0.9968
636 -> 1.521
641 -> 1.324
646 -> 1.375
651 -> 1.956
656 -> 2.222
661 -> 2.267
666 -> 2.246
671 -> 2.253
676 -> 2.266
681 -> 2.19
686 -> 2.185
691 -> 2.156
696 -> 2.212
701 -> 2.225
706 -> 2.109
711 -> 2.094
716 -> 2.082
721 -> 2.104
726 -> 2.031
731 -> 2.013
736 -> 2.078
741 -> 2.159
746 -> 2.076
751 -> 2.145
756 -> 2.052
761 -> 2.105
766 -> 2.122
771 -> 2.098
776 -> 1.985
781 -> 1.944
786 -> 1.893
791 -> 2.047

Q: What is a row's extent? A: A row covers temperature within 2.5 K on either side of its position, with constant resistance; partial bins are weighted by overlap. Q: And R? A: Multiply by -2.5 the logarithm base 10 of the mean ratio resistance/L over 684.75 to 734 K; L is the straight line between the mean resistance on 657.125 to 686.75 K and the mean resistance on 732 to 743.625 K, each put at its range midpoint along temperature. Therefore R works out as 0.02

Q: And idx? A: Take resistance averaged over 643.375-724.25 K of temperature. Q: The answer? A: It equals 2.12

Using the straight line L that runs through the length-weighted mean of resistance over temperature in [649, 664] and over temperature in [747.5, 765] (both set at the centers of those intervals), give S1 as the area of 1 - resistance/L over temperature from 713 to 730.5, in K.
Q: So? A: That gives 0.5 K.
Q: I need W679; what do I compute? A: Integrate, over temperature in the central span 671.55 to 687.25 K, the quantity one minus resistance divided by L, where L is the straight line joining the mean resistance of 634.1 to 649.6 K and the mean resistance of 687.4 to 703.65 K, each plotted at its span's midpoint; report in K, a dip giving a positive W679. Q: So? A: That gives -2.0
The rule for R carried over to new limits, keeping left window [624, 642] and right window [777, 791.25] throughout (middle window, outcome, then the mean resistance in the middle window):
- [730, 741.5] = -0.152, 2.08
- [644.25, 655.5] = -0.150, 1.78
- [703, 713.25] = -0.218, 2.11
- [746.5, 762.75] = -0.129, 2.1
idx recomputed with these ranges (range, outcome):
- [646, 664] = 2.04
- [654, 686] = 2.24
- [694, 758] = 2.11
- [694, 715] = 2.15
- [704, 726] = 2.09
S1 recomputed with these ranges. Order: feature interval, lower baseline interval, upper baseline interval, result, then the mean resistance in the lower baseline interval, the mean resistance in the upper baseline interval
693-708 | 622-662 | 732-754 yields -1.8 K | 1.73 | 2.11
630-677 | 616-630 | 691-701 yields 6.8 K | 2.14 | 2.2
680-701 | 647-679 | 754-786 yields -0.6 K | 2.16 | 2.04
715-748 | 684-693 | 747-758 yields 0.7 K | 2.17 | 2.1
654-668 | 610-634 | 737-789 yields -1.6 K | 2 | 2.06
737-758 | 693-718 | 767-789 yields -0.5 K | 2.15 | 1.99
